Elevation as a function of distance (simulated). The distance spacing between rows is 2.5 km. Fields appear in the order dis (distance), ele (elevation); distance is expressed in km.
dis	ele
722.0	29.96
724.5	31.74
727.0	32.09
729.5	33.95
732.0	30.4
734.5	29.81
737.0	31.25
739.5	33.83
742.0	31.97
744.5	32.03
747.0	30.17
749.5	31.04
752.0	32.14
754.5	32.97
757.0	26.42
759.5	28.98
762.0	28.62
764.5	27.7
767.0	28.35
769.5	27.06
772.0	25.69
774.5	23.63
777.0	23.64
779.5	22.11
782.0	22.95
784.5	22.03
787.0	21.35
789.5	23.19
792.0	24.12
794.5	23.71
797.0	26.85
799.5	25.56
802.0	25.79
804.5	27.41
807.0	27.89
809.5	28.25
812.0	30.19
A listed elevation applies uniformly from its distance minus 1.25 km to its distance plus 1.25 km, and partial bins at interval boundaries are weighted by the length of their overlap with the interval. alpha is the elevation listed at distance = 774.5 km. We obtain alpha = 23.63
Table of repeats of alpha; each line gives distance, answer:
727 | 32.09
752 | 32.14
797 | 26.85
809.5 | 28.25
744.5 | 32.03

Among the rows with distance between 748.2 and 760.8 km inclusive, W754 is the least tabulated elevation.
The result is 26.42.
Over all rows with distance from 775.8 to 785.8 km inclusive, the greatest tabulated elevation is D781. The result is 23.64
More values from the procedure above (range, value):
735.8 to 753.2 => 33.83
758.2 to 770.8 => 28.98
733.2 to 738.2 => 31.25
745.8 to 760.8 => 32.97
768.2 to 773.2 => 27.06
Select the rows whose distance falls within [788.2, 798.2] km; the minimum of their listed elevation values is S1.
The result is 23.19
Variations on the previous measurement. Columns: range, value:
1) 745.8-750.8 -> 30.17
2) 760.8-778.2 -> 23.63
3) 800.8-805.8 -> 25.79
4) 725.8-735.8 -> 29.81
